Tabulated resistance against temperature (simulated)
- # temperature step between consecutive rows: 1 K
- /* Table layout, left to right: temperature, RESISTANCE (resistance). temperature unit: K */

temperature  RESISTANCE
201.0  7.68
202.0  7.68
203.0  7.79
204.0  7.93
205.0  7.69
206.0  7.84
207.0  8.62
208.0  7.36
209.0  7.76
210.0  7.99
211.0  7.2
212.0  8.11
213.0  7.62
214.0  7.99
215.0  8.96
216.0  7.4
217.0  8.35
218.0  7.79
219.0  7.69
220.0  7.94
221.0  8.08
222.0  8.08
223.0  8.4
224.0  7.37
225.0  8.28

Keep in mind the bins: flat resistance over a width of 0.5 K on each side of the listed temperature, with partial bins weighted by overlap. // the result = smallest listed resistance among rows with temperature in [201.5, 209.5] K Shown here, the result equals 7.36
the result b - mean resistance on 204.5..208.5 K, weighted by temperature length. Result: 7.88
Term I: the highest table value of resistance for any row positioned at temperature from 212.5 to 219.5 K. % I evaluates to 8.96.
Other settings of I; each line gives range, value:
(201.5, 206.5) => 7.93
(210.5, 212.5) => 8.11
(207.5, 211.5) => 7.99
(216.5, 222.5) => 8.35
